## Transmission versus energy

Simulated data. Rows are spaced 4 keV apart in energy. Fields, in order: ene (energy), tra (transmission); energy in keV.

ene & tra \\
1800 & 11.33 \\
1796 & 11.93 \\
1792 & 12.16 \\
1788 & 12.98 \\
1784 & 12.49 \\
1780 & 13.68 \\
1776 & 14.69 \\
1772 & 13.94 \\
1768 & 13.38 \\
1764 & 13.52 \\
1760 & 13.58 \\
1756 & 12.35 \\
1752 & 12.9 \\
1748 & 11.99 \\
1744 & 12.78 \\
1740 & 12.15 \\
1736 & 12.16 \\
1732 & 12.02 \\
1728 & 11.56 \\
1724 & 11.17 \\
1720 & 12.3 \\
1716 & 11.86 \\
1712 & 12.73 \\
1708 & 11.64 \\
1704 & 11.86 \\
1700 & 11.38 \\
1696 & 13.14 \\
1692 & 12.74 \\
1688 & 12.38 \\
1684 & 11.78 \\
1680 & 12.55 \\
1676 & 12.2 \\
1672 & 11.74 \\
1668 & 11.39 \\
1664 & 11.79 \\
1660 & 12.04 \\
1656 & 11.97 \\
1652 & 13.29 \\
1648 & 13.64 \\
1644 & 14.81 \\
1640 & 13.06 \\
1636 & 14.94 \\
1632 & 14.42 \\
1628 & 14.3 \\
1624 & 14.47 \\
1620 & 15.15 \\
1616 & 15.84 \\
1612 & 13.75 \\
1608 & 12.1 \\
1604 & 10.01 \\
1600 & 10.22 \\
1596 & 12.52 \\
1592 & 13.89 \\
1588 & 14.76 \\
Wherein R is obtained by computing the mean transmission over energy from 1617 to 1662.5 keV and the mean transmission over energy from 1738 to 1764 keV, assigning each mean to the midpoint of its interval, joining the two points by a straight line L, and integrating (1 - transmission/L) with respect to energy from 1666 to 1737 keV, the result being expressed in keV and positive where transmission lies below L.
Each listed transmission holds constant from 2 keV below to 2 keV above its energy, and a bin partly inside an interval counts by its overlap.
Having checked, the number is 6.3 keV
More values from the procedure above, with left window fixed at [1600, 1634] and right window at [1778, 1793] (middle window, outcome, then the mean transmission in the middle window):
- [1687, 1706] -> 1.34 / 12.3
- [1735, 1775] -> 0.16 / 12.9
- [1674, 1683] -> 0.67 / 12.3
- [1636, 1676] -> 1.98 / 12.7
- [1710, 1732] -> 2.01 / 11.9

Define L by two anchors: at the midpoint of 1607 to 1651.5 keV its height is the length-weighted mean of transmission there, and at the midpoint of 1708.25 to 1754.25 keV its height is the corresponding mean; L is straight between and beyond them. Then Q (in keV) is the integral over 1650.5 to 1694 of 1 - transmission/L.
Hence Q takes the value 3.9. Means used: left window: 14.2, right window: 12.1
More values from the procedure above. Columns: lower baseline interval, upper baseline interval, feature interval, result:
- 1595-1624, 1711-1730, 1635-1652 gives -1.8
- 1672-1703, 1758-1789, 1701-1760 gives 3.5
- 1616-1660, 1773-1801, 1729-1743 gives 1.2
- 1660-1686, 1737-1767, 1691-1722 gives 0.2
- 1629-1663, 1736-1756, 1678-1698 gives 0.8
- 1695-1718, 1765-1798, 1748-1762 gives 0.0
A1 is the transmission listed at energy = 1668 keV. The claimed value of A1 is 11.39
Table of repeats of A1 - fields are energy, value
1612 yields 13.75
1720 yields 12.3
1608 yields 12.1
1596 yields 12.52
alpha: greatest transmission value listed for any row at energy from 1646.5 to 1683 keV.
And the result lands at 13.64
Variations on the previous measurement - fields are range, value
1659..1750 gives 13.14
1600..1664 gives 15.84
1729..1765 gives 13.58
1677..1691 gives 12.55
